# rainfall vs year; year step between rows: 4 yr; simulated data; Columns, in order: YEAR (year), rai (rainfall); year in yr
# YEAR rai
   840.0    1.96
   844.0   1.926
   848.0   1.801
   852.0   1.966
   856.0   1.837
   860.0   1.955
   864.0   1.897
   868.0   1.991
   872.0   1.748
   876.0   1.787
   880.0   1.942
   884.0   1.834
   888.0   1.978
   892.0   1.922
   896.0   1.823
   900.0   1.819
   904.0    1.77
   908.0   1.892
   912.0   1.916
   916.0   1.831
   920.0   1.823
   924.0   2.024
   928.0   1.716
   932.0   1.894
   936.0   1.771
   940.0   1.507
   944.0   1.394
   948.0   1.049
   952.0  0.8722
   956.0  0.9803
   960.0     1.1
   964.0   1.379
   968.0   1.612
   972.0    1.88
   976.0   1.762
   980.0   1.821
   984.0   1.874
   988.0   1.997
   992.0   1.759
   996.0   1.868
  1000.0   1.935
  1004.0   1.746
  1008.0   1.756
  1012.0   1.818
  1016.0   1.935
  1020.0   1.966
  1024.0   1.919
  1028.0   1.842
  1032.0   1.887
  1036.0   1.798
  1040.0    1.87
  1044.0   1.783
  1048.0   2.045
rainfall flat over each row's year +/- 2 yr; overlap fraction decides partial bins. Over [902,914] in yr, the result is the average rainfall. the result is 1.86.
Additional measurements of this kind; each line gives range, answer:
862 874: 1.88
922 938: 1.85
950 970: 1.19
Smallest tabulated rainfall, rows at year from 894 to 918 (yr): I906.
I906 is 1.77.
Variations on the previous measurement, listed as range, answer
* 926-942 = 1.507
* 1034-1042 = 1.798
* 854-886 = 1.748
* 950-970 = 0.8722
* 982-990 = 1.874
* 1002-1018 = 1.746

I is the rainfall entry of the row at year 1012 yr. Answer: 1.818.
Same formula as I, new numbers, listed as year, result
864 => 1.897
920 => 1.823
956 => 0.9803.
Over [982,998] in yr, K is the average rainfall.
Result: 1.87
